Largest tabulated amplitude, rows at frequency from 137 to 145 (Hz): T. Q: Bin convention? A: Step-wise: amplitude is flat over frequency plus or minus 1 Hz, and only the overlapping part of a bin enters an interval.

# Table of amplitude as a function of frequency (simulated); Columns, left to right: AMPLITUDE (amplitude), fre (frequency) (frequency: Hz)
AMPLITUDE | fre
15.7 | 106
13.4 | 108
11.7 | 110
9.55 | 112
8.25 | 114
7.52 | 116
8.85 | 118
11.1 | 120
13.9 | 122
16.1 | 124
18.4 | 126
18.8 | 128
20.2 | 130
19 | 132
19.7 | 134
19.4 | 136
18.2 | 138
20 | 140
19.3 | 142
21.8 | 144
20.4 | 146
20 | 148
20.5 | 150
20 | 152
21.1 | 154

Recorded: 21.8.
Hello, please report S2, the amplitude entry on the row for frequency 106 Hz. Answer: 15.7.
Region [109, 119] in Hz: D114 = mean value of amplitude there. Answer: 9.17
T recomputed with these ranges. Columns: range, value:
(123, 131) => 20.2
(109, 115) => 11.7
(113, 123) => 13.9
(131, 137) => 19.7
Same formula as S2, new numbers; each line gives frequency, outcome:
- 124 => 16.1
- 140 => 20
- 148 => 20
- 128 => 18.8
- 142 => 19.3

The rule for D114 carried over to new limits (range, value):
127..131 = 19.5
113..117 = 7.88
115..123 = 10.3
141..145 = 20.6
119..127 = 14.9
